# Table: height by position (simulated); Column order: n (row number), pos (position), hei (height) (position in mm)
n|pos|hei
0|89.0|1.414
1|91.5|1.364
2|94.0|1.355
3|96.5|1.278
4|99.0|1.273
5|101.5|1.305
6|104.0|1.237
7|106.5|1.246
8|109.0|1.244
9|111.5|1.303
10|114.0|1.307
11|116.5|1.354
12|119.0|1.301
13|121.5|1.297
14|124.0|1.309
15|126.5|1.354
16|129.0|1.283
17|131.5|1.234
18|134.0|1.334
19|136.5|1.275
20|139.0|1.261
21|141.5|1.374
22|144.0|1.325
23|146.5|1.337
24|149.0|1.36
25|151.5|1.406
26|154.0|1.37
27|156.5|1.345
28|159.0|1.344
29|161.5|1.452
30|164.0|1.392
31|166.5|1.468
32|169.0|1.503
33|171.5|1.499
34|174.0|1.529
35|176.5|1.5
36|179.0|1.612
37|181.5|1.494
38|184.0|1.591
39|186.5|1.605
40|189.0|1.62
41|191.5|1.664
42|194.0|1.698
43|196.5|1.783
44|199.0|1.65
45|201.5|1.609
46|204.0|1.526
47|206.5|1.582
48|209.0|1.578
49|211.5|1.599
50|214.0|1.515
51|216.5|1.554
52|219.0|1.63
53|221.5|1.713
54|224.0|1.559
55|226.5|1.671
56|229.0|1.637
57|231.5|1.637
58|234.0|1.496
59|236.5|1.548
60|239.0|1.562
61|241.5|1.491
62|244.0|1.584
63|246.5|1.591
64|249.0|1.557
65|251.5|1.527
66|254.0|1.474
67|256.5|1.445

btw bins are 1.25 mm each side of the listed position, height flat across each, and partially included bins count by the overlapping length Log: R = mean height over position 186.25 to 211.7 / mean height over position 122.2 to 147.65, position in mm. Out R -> 1.25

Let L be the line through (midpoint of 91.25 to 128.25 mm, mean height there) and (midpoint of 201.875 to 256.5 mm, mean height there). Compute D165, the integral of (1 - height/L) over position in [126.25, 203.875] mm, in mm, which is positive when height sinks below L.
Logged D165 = -1.9 mm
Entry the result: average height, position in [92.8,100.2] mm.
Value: 1.3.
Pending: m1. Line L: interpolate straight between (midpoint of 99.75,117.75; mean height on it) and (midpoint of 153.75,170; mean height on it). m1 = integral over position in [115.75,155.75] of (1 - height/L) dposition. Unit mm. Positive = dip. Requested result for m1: 0.8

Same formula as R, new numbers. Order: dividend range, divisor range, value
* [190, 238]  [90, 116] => 1.25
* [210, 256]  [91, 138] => 1.21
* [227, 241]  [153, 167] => 1.13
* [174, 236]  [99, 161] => 1.22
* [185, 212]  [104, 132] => 1.26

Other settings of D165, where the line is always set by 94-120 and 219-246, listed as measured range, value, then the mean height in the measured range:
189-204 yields -1.6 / 1.66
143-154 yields 0.2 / 1.36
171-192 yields -1.4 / 1.57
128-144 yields 0.7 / 1.3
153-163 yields 0.2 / 1.38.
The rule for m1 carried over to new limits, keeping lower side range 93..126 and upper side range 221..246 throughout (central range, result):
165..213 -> -3.30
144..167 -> 0.37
